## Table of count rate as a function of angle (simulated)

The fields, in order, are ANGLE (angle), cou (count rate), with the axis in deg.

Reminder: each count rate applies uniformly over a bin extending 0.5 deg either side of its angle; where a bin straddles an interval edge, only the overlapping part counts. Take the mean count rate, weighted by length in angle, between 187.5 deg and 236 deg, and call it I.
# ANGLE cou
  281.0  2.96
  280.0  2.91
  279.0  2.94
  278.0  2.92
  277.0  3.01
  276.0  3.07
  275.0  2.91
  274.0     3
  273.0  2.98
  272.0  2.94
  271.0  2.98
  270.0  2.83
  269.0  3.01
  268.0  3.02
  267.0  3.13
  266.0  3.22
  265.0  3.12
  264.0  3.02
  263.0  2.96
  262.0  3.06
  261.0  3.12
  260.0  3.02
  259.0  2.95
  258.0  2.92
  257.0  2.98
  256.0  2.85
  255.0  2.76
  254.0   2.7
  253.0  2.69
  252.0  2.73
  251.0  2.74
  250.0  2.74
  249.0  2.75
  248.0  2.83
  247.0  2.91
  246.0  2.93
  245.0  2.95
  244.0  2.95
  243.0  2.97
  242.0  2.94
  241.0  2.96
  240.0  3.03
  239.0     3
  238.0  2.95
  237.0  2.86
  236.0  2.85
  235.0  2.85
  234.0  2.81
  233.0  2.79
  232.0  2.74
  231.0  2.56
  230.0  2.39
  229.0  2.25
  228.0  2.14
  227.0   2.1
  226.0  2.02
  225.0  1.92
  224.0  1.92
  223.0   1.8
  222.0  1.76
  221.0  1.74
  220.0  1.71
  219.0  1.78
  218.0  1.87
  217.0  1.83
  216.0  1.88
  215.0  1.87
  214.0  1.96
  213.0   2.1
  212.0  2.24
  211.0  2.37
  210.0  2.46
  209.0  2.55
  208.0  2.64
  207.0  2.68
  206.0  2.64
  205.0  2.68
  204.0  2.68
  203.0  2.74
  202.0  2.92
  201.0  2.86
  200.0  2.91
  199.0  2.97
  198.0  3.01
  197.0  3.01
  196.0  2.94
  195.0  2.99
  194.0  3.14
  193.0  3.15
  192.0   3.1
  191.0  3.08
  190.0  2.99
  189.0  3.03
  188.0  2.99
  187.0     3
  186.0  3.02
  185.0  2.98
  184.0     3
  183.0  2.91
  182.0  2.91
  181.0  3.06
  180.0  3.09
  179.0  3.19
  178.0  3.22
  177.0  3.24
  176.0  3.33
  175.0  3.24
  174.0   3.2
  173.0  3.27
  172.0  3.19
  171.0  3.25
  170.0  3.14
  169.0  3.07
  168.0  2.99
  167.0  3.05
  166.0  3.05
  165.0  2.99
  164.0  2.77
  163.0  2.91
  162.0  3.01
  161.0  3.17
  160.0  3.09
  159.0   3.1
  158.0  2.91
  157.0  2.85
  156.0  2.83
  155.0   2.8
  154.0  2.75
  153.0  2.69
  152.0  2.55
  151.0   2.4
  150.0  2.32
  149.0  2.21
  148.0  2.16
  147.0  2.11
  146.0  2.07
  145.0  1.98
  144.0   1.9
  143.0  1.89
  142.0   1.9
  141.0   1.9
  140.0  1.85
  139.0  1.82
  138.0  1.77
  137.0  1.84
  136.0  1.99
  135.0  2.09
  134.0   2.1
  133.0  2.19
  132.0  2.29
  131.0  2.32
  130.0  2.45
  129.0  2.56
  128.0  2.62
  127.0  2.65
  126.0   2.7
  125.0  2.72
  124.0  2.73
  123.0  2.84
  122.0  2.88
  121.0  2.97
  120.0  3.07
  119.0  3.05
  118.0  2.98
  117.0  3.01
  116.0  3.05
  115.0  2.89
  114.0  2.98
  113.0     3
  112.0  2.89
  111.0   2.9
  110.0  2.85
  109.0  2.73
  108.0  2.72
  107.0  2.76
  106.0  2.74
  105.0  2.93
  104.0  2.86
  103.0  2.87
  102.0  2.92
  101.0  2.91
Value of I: 2.49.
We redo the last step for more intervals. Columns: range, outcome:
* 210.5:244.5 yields 2.35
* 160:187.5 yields 3.08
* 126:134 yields 2.43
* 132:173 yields 2.52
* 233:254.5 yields 2.86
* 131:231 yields 2.58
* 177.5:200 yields 3.03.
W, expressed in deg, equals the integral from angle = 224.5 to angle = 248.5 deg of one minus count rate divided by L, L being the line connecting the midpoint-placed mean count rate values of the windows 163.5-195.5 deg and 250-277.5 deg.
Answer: 2.37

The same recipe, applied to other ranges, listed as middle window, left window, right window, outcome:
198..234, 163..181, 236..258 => 8.0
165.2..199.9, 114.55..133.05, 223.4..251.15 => -4.8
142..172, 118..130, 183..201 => 2.2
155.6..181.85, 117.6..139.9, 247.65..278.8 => -4.8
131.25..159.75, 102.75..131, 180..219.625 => 5.2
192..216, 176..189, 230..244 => 2.5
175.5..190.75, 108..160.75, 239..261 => -2.2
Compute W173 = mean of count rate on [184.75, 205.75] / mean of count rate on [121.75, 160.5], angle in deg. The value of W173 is 1.2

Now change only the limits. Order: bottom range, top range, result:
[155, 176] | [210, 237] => 0.71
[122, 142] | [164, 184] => 1.36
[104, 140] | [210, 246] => 0.91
